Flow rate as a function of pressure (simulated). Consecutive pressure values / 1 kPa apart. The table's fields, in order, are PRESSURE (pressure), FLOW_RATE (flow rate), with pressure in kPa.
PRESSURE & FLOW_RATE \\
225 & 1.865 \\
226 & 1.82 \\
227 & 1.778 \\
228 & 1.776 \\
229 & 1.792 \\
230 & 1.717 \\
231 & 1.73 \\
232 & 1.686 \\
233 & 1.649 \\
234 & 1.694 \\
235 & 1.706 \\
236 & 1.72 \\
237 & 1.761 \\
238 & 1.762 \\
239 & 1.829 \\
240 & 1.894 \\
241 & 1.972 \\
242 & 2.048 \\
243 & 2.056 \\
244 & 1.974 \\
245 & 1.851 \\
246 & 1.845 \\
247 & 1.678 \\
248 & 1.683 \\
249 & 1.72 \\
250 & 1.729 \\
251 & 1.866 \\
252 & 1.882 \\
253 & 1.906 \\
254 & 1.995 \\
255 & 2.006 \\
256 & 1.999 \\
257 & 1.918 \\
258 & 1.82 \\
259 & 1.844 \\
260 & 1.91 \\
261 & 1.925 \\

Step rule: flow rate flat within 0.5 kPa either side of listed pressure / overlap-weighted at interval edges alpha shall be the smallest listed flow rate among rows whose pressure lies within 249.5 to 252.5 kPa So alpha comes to 1.729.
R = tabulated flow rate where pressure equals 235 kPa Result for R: 1.706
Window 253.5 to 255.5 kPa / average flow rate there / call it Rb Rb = 2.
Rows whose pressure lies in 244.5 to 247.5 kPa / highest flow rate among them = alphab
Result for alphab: 1.851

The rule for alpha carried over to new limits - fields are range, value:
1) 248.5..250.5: 1.72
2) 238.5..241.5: 1.829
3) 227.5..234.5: 1.649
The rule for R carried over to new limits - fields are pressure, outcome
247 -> 1.678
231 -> 1.73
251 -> 1.866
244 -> 1.974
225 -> 1.865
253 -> 1.906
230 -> 1.717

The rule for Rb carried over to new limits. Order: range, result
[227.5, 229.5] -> 1.78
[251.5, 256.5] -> 1.96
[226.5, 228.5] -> 1.78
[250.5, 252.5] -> 1.87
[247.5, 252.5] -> 1.78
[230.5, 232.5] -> 1.71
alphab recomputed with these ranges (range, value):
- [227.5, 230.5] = 1.792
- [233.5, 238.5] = 1.762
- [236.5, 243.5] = 2.056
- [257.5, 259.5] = 1.844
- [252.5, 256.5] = 2.006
